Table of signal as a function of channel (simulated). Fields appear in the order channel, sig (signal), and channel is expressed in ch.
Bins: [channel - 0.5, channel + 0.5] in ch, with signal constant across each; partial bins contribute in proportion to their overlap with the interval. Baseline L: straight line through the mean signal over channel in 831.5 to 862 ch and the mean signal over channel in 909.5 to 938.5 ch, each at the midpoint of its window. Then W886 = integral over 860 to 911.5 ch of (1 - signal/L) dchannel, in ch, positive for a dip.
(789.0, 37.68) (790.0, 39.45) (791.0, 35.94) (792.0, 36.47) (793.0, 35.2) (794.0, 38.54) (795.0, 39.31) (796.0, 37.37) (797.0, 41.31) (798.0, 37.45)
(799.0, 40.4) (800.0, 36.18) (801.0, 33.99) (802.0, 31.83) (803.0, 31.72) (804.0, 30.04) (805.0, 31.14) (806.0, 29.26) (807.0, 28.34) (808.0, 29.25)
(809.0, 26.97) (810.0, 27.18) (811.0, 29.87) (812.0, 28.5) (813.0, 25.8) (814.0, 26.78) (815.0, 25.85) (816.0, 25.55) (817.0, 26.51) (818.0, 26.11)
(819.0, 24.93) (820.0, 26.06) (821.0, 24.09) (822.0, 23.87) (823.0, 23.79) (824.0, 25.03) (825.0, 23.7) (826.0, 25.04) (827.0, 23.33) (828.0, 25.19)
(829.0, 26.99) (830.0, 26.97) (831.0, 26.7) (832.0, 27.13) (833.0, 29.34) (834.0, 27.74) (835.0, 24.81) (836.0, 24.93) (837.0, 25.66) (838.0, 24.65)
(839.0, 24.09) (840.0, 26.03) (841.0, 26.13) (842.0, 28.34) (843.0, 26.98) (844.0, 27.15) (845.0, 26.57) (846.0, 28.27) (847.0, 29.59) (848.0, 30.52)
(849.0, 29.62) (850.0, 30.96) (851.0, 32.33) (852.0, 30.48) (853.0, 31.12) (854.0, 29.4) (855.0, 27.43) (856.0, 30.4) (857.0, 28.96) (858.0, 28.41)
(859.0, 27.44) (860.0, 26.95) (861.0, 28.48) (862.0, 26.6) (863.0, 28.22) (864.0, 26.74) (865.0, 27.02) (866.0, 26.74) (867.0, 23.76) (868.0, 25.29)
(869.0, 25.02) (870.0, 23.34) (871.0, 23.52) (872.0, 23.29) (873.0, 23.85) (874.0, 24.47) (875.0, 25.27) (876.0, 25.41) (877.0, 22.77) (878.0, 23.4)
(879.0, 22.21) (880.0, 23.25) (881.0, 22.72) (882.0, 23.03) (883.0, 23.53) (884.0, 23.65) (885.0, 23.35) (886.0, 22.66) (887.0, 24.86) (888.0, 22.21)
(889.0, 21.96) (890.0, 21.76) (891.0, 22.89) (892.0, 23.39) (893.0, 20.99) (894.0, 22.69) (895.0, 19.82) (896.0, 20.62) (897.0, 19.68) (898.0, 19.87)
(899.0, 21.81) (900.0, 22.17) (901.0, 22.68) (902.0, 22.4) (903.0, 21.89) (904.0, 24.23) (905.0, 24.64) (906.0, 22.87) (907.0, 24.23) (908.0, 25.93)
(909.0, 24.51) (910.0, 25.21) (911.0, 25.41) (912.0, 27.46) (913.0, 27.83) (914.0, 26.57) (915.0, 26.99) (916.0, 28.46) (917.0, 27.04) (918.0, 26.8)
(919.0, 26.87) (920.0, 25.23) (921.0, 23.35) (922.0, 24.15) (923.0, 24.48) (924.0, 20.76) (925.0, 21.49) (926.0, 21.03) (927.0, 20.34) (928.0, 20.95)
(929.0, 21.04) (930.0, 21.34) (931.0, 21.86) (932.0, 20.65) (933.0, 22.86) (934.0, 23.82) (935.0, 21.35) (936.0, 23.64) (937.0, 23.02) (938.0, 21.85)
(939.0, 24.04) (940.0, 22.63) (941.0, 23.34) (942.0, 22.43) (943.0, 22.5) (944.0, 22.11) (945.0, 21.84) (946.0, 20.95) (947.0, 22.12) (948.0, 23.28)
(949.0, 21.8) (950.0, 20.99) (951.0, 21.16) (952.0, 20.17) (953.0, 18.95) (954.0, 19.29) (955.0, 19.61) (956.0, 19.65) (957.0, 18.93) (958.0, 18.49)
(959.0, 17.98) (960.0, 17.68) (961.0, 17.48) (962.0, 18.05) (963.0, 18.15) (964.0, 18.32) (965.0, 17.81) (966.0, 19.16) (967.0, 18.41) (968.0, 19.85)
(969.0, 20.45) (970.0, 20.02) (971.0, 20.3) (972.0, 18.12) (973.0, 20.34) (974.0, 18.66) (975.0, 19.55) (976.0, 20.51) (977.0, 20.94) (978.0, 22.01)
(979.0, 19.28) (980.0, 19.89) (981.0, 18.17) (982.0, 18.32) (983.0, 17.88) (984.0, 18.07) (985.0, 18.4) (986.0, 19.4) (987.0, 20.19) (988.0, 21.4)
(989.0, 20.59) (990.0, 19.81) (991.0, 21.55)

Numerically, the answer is 4.41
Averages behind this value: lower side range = 28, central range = 23.7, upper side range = 23.9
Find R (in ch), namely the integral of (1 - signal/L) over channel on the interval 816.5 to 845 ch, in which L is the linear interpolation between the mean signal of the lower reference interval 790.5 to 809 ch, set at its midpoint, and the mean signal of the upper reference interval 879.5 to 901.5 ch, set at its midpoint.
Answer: 4.2 ch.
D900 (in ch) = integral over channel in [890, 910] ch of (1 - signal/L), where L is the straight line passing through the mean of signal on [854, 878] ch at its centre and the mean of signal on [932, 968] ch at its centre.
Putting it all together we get 1.1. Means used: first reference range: 26.1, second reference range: 20.7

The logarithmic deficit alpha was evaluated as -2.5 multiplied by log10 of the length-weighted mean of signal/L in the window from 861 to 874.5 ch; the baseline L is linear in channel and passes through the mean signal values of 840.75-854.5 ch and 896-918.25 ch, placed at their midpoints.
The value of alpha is 0.09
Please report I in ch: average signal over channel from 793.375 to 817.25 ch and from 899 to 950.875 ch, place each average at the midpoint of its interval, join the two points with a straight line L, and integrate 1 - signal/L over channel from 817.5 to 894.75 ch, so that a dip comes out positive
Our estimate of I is 6.72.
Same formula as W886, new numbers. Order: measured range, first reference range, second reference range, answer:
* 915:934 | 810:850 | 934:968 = -1.3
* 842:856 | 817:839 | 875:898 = -2.8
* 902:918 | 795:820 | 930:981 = -1.3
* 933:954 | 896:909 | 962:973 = -1.7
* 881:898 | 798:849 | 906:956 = 1.8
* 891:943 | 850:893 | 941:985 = -1.6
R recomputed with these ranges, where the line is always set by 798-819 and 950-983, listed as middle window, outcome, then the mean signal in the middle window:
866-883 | 1.0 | 23.9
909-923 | -2.2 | 26.1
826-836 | 0.7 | 26.3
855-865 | -0.6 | 27.9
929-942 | -0.7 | 22.5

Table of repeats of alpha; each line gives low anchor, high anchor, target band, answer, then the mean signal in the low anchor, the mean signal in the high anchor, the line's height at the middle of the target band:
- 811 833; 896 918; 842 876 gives -0.09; 25.8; 24.3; 25.2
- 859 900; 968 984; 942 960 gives 0.01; 23.7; 19.6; 20.7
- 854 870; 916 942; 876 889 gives 0.12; 27.1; 23.1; 25.9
